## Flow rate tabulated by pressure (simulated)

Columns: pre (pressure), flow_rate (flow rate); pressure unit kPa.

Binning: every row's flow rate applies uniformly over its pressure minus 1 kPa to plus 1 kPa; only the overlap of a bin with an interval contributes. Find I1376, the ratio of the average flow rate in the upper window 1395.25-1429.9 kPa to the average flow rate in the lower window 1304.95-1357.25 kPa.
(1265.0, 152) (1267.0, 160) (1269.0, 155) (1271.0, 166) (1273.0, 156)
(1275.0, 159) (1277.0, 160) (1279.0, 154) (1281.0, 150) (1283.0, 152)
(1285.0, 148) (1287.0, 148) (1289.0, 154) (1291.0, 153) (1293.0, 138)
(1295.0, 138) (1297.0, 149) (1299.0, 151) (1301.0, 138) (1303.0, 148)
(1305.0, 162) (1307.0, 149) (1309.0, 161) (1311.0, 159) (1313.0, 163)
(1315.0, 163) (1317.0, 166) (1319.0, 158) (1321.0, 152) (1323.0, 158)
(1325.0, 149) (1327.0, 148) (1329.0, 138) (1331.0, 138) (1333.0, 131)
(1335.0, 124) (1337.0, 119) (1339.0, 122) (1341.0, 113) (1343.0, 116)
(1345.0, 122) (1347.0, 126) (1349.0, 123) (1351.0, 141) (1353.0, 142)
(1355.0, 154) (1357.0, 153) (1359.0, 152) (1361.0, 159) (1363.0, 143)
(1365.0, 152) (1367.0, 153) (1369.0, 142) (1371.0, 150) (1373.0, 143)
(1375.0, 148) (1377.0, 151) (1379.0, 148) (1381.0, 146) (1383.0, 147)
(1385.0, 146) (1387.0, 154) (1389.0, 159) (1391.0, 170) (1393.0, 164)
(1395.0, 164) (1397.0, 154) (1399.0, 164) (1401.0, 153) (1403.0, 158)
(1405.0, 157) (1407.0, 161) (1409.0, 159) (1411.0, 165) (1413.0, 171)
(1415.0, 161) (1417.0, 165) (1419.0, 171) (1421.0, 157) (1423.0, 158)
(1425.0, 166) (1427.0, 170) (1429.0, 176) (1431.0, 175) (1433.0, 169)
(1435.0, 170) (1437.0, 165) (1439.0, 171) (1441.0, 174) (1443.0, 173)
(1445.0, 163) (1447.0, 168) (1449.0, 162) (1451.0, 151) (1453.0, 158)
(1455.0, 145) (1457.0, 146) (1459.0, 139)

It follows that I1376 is 1.15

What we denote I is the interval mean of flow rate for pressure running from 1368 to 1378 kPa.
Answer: 147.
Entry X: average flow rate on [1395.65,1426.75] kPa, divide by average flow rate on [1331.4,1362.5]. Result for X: 1.21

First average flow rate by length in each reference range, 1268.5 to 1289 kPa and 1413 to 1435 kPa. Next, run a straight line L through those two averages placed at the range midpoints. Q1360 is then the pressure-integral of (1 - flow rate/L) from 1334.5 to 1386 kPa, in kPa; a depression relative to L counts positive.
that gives 6.9 kPa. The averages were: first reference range 155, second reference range 167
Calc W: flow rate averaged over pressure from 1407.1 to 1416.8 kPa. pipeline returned 164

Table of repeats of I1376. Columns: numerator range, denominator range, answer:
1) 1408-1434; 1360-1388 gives 1.12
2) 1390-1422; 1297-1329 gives 1.05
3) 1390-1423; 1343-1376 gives 1.13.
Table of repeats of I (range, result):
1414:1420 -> 166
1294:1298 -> 144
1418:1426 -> 163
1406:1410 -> 160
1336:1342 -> 118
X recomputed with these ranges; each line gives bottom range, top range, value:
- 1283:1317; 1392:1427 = 1.07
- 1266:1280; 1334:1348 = 0.76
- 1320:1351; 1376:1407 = 1.18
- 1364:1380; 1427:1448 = 1.15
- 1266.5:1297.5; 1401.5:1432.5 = 1.08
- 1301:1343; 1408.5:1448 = 1.15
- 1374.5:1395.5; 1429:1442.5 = 1.11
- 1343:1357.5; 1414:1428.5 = 1.22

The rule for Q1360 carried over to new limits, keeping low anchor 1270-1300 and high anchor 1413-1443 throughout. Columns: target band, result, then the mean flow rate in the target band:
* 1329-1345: 3.4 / 124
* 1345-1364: 2.0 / 143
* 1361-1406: 2.7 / 153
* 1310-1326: -0.3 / 158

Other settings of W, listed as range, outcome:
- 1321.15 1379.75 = 140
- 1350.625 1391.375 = 150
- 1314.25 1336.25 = 147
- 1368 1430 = 158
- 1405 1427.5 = 164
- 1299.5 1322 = 156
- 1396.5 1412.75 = 160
